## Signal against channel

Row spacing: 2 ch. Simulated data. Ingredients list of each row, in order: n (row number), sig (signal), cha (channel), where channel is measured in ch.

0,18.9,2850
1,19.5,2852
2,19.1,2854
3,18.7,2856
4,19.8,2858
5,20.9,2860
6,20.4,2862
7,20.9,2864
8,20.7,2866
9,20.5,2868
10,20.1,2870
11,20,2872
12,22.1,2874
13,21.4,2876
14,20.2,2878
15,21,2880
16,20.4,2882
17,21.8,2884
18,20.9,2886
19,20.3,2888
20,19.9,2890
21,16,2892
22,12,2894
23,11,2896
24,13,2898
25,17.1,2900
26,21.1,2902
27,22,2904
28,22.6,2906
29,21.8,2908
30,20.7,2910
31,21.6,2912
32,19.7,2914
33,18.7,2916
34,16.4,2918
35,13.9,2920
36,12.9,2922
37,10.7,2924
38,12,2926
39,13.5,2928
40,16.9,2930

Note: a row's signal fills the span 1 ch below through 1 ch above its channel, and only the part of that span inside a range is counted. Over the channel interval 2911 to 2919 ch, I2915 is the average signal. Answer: 19.1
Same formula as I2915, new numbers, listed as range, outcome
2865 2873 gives 20.3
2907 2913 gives 21.4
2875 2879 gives 20.8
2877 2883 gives 20.5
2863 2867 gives 20.8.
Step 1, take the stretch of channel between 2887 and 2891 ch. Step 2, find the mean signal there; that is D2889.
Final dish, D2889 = 20.1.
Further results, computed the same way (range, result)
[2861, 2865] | 20.6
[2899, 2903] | 19.1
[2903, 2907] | 22.3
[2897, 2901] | 15.1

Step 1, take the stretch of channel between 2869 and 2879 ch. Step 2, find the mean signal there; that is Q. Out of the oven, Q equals 20.8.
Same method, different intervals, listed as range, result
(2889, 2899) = 14.4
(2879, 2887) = 21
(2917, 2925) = 13.5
